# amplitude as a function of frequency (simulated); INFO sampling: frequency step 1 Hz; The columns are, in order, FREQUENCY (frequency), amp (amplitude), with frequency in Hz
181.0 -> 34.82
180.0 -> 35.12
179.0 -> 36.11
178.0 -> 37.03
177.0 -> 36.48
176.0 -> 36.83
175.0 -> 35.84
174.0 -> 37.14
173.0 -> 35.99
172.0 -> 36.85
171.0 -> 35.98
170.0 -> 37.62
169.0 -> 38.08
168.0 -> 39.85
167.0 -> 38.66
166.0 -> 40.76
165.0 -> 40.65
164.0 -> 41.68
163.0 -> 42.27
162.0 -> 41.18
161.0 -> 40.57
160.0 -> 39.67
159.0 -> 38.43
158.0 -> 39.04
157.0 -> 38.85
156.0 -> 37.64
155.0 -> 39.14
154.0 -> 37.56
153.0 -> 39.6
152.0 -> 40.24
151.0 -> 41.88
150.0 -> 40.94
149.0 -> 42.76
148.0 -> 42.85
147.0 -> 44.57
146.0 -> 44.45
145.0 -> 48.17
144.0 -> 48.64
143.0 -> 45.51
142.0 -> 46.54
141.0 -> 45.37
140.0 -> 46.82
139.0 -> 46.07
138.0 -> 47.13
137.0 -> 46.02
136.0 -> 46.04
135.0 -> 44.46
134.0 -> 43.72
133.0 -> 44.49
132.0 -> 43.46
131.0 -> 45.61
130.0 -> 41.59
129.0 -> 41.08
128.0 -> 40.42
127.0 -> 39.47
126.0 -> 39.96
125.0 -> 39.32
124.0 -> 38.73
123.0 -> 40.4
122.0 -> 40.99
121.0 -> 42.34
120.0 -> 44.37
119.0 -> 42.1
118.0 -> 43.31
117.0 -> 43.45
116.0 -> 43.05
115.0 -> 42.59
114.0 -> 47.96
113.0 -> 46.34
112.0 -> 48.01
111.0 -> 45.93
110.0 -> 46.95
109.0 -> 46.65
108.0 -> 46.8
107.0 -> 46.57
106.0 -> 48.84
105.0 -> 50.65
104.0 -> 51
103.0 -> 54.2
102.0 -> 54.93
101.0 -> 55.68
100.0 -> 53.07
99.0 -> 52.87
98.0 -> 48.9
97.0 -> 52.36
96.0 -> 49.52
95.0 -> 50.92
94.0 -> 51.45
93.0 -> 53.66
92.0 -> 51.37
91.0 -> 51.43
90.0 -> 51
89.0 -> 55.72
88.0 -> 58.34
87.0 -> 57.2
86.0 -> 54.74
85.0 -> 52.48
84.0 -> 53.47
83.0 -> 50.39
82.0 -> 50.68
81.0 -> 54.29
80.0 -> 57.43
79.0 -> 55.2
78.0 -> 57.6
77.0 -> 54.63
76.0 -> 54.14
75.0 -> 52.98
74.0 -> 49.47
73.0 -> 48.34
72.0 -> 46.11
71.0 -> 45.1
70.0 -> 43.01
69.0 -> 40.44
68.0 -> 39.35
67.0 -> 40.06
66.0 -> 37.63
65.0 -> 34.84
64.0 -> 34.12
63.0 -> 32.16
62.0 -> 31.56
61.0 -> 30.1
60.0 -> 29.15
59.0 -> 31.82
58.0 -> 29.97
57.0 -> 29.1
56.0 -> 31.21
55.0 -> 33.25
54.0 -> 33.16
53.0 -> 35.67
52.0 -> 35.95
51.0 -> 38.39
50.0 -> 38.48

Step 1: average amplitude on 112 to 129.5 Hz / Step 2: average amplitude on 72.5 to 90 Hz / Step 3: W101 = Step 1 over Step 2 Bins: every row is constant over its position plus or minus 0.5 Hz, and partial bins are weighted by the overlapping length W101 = 0.78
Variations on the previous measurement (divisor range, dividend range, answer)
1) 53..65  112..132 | 1.34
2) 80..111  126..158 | 0.83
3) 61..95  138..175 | 0.85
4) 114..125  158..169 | 0.95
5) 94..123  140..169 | 0.87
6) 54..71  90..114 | 1.46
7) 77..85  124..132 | 0.76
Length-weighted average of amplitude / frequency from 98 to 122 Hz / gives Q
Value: 47.6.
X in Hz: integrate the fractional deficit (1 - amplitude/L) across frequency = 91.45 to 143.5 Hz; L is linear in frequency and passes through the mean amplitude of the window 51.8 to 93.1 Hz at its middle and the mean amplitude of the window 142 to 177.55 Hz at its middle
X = -4.9 Hz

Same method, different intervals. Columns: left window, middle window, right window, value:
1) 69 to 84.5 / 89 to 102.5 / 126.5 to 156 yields -0.9 Hz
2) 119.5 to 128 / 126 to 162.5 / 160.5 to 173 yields -2.4 Hz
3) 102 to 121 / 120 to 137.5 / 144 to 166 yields 0.9 Hz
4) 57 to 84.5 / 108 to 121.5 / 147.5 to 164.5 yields -1.0 Hz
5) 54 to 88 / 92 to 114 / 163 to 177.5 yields -4.3 Hz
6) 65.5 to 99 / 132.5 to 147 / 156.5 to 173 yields -1.1 Hz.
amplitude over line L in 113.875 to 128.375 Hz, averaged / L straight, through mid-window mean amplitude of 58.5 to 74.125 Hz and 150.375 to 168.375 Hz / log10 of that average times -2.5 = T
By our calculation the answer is -0.071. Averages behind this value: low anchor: 38.1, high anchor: 39.9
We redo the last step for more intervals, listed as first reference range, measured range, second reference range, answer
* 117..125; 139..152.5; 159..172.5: -0.10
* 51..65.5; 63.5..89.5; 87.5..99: -0.15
